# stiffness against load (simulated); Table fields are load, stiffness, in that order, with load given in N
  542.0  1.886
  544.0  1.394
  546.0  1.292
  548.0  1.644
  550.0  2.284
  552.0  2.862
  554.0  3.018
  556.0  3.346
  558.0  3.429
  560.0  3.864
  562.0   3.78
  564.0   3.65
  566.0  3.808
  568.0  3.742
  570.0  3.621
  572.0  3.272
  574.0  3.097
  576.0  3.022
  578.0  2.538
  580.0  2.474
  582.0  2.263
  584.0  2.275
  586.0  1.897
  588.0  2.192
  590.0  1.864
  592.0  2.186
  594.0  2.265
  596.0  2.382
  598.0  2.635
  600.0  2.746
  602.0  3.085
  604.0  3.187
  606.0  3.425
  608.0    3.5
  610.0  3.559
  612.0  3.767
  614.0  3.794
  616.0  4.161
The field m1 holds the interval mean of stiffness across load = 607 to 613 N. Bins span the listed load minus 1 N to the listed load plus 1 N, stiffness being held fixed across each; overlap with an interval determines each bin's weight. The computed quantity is 3.61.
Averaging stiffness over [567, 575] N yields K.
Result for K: 3.43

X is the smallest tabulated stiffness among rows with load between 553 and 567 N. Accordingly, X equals 3.018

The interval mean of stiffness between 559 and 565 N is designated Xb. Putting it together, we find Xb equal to 3.76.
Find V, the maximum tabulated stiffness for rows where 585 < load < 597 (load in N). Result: 2.382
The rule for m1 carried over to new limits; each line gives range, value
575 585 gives 2.51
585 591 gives 1.98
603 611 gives 3.42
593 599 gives 2.43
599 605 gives 3.01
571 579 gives 2.98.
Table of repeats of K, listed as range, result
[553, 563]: 3.49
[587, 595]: 2.13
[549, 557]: 2.88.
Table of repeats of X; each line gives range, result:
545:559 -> 1.292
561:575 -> 3.097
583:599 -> 1.864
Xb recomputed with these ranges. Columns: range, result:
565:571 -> 3.72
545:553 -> 2.02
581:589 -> 2.16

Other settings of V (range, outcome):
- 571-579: 3.272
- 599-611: 3.559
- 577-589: 2.538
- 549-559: 3.429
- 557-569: 3.864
